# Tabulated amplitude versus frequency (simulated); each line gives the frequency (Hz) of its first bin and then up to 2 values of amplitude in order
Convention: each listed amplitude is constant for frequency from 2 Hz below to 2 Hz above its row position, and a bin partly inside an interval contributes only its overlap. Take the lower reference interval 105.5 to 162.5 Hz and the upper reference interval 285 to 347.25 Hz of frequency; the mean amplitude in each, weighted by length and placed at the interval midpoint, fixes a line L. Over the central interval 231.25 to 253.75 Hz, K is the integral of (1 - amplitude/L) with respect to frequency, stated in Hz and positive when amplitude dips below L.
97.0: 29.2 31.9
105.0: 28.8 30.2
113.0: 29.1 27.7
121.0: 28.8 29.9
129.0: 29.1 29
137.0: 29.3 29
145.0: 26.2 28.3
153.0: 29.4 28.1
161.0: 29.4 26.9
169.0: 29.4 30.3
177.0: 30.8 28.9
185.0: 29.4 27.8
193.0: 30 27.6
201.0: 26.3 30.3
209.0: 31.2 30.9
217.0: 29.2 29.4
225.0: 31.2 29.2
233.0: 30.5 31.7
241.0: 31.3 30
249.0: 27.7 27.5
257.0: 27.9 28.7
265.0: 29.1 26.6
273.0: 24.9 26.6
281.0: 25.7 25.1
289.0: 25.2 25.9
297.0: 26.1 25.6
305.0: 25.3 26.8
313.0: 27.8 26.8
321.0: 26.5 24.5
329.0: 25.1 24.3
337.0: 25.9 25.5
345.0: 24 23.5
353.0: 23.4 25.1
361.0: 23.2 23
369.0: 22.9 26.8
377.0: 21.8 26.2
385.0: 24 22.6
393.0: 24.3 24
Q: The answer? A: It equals -2.5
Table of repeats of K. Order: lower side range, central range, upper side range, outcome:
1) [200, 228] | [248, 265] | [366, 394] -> 0.2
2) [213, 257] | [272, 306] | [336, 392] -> 2.2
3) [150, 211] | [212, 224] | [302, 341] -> -0.7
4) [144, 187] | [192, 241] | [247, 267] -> -2.3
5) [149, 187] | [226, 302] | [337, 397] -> -2.8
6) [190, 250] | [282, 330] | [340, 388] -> 0.8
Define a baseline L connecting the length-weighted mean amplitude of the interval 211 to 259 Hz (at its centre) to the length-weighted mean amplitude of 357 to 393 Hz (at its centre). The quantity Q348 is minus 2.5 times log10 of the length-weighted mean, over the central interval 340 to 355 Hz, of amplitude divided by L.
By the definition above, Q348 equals 0.05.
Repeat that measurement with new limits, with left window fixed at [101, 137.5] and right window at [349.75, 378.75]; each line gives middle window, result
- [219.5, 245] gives -0.15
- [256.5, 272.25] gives -0.07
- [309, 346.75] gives -0.05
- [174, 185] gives -0.07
